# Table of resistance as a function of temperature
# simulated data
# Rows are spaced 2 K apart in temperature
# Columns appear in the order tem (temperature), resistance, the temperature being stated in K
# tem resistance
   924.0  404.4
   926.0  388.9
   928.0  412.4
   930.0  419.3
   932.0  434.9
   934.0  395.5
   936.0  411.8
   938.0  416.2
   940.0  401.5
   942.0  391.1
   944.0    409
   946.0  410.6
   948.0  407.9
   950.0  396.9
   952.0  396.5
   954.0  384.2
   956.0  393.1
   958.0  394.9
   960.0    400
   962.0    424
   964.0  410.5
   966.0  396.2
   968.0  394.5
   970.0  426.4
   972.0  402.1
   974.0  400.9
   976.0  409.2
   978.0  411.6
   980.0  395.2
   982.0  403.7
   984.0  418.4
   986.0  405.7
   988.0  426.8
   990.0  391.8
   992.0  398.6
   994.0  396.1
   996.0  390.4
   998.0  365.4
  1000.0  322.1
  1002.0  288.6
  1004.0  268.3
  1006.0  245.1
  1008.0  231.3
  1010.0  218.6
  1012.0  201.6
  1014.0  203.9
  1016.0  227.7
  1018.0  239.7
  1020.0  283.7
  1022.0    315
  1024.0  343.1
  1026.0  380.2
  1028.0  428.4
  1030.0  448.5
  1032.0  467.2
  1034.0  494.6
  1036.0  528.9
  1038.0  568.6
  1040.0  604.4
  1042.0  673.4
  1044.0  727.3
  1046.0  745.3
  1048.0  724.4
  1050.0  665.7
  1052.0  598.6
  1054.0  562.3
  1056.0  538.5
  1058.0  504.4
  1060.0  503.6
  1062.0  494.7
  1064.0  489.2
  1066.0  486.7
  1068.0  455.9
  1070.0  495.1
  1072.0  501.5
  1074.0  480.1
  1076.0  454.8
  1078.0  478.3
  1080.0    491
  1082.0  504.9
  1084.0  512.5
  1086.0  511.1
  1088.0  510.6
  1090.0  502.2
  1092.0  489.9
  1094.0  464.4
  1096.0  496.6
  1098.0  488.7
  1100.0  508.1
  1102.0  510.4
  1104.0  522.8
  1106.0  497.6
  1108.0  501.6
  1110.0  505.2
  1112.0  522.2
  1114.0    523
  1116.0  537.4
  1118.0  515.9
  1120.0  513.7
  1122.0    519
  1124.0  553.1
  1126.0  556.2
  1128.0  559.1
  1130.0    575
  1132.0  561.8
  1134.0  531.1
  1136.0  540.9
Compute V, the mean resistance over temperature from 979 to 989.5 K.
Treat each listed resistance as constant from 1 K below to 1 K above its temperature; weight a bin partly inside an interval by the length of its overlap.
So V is 409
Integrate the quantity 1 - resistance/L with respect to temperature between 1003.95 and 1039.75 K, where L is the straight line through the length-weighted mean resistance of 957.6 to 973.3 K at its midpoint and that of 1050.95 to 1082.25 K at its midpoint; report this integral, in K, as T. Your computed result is 9.1 K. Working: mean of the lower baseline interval 406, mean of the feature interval 346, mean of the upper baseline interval 503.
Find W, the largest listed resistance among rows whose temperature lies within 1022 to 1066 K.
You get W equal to 745.3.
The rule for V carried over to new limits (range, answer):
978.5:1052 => 415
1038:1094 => 544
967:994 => 406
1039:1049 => 695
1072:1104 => 495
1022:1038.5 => 445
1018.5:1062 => 525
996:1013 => 275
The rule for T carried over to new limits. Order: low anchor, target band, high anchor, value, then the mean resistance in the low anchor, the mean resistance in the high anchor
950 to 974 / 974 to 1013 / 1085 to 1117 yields 6.94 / 402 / 506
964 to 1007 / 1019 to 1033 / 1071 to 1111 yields 1.46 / 380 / 497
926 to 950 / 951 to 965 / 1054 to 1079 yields 0.71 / 409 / 493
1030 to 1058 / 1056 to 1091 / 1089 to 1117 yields 3.63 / 598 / 505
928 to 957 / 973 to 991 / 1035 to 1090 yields 1.79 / 405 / 548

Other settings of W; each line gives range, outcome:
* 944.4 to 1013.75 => 426.8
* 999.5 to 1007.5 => 322.1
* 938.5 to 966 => 424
